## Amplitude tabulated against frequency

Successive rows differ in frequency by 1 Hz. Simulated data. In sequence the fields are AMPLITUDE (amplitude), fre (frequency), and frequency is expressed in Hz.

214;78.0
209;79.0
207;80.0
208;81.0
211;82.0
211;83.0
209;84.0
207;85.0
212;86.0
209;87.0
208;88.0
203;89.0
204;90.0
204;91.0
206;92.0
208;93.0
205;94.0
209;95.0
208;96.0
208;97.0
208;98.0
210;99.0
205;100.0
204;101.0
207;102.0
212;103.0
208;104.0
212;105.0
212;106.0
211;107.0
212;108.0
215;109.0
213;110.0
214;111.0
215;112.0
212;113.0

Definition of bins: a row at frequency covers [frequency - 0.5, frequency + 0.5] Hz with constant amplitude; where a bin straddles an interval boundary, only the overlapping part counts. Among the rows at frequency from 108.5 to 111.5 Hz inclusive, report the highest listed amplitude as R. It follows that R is 215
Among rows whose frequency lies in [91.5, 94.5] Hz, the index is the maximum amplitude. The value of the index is 208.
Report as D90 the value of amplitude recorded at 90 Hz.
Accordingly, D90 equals 204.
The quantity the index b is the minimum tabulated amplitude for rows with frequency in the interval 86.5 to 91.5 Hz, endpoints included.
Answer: 203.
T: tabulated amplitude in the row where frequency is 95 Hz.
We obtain 209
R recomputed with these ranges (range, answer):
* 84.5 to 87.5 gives 212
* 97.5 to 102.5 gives 210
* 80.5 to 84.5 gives 211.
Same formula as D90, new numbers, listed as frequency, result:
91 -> 204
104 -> 208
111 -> 214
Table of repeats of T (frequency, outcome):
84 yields 209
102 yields 207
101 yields 204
